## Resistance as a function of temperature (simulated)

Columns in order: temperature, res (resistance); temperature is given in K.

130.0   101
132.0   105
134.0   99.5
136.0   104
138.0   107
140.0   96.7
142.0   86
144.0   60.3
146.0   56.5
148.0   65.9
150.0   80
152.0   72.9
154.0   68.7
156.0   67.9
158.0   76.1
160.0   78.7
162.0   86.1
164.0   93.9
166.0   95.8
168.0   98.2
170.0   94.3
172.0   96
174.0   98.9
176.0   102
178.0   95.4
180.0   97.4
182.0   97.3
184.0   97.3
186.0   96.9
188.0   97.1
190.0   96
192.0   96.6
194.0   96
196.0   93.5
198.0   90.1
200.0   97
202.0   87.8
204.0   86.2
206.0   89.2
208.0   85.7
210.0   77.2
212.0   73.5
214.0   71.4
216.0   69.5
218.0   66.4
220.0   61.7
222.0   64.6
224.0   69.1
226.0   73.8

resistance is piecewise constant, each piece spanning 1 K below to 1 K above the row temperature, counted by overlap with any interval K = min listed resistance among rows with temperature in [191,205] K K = 86.2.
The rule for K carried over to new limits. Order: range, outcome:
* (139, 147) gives 56.5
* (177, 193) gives 95.4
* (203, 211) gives 77.2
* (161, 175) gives 86.1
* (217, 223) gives 61.7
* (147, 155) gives 65.9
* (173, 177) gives 98.9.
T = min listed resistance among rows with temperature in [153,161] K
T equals 67.9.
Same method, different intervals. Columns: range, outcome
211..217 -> 69.5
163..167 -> 93.9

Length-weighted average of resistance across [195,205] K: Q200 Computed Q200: 90.9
